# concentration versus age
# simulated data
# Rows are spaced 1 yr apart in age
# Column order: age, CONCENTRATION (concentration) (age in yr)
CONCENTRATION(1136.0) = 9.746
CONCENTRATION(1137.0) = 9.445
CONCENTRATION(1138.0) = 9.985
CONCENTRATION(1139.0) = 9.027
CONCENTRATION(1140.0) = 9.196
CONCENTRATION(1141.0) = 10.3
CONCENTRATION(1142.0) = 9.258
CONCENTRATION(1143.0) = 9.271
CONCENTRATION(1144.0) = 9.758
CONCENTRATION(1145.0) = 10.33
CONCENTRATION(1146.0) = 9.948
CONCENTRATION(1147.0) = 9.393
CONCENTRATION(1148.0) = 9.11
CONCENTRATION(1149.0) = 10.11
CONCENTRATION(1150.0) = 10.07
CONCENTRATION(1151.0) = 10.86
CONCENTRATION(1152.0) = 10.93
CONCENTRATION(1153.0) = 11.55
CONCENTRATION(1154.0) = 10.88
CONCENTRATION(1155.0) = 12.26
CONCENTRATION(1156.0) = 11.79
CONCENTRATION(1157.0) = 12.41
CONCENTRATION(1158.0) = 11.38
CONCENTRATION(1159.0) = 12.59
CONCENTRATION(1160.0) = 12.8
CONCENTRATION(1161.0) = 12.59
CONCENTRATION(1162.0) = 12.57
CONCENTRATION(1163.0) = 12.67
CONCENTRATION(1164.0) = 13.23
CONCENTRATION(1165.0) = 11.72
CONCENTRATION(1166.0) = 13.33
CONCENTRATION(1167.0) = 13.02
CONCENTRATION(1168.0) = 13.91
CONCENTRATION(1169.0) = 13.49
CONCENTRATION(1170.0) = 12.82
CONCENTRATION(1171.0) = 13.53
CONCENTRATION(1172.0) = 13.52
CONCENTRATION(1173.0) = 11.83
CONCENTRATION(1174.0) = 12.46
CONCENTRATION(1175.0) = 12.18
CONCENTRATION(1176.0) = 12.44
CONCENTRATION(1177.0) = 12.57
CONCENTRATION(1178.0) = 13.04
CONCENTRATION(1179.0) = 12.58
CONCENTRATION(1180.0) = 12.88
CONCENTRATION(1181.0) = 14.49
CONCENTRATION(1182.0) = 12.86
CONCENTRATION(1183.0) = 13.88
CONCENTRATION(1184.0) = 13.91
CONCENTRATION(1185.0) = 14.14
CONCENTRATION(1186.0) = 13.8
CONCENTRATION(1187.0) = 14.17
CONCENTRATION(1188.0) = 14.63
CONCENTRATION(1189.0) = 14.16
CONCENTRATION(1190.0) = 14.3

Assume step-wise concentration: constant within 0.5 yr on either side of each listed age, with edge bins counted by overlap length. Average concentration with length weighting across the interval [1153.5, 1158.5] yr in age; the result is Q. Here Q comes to 11.7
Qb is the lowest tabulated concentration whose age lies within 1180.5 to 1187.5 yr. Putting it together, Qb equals 12.86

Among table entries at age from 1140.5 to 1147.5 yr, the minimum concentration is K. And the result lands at 9.258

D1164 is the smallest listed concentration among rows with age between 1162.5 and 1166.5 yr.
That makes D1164 11.72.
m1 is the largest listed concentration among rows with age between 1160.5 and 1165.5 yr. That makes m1 13.23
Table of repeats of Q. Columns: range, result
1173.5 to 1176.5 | 12.4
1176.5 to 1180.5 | 12.8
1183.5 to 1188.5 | 14.1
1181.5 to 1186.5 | 13.7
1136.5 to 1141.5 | 9.59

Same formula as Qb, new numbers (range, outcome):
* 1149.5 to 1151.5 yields 10.07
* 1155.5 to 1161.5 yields 11.38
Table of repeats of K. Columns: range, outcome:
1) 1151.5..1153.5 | 10.93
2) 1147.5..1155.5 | 9.11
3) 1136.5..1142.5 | 9.027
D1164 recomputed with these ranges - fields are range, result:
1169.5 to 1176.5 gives 11.83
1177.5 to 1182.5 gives 12.58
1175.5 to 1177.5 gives 12.44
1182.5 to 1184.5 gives 13.88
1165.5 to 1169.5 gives 13.02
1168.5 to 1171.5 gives 12.82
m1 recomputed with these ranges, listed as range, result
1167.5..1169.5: 13.91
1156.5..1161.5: 12.8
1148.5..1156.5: 12.26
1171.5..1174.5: 13.52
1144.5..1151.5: 10.86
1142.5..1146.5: 10.33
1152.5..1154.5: 11.55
